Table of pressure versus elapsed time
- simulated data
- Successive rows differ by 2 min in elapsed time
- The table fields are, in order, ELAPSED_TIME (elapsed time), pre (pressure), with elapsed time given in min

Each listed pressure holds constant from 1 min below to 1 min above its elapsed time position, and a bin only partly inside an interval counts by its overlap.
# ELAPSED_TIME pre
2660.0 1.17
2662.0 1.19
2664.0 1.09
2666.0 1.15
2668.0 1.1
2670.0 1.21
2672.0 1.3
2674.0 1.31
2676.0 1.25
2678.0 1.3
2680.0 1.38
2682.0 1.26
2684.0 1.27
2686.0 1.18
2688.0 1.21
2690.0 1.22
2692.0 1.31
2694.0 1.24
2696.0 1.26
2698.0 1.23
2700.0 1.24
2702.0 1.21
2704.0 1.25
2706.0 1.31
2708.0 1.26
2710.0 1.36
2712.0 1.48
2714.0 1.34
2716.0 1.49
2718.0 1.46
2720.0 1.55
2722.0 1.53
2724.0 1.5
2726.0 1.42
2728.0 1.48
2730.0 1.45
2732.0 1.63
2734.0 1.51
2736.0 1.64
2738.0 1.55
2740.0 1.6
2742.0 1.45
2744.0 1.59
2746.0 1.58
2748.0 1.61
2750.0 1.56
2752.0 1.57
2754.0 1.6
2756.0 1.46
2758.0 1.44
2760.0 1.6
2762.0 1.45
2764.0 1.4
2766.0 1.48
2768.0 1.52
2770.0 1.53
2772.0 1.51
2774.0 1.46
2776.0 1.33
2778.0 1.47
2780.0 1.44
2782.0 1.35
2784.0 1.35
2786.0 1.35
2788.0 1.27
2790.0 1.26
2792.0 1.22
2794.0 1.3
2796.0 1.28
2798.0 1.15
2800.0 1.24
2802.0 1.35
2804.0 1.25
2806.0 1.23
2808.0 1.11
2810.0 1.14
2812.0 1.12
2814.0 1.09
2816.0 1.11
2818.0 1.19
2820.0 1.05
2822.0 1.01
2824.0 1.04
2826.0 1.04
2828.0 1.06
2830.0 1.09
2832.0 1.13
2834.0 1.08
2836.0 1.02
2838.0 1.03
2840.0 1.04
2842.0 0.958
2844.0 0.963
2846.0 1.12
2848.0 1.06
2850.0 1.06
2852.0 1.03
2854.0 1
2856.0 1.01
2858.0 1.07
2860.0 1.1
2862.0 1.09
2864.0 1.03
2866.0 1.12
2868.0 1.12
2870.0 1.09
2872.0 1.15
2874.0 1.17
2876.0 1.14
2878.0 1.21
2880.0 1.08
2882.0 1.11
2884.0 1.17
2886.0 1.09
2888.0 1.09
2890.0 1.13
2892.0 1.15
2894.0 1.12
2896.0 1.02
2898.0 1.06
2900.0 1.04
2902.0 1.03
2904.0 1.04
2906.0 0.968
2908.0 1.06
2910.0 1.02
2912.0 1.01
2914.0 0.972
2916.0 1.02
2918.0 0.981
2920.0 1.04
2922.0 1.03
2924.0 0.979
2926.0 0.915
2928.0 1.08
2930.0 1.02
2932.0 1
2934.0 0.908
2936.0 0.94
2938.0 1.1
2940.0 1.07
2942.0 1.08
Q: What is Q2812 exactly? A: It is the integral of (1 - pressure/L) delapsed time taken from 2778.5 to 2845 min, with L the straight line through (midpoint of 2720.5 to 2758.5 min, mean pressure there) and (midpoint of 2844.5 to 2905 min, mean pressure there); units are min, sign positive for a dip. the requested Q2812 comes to 7.0 min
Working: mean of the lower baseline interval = 1.54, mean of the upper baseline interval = 1.09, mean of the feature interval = 1.16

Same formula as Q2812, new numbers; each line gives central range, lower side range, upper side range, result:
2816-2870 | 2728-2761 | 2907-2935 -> 8.0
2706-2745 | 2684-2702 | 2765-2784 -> -4.8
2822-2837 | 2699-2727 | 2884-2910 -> 1.6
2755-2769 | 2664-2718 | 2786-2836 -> -3.2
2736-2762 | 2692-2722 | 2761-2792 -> -3.2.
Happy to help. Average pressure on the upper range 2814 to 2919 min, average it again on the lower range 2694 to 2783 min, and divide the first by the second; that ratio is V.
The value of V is 0.73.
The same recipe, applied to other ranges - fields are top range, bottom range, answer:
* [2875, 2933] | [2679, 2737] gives 0.77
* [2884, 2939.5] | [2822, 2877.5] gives 0.97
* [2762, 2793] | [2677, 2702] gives 1.11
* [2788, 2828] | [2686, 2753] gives 0.82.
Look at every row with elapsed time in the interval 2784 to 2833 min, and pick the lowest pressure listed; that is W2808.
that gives 1.01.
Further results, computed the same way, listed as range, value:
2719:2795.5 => 1.22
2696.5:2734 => 1.21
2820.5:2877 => 0.958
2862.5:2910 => 0.968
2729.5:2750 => 1.45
